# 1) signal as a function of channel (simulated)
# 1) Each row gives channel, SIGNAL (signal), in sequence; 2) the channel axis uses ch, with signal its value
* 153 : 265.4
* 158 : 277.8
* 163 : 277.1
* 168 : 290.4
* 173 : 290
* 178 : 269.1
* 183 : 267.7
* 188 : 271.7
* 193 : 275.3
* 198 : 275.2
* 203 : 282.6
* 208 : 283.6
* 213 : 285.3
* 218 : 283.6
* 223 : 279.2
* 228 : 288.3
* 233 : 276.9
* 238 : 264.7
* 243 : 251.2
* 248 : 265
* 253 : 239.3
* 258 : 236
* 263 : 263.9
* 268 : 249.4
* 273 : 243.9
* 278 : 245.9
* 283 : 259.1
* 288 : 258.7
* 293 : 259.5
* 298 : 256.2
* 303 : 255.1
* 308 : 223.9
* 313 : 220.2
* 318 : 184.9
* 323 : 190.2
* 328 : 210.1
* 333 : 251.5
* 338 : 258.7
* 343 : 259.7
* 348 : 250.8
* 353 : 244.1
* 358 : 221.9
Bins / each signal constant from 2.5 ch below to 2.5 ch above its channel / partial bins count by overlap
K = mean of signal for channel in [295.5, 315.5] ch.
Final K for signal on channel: 239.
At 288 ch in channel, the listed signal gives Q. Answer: 258.7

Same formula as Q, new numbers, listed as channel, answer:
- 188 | 271.7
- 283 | 259.1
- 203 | 282.6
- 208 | 283.6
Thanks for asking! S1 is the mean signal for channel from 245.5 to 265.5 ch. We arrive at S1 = 251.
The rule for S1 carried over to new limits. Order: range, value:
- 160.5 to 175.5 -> 286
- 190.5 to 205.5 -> 278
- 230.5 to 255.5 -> 259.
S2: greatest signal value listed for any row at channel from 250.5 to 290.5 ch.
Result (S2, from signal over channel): 263.9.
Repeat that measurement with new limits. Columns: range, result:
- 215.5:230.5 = 288.3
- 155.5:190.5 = 290.4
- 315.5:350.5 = 259.7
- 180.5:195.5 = 275.3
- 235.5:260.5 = 265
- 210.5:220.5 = 285.3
